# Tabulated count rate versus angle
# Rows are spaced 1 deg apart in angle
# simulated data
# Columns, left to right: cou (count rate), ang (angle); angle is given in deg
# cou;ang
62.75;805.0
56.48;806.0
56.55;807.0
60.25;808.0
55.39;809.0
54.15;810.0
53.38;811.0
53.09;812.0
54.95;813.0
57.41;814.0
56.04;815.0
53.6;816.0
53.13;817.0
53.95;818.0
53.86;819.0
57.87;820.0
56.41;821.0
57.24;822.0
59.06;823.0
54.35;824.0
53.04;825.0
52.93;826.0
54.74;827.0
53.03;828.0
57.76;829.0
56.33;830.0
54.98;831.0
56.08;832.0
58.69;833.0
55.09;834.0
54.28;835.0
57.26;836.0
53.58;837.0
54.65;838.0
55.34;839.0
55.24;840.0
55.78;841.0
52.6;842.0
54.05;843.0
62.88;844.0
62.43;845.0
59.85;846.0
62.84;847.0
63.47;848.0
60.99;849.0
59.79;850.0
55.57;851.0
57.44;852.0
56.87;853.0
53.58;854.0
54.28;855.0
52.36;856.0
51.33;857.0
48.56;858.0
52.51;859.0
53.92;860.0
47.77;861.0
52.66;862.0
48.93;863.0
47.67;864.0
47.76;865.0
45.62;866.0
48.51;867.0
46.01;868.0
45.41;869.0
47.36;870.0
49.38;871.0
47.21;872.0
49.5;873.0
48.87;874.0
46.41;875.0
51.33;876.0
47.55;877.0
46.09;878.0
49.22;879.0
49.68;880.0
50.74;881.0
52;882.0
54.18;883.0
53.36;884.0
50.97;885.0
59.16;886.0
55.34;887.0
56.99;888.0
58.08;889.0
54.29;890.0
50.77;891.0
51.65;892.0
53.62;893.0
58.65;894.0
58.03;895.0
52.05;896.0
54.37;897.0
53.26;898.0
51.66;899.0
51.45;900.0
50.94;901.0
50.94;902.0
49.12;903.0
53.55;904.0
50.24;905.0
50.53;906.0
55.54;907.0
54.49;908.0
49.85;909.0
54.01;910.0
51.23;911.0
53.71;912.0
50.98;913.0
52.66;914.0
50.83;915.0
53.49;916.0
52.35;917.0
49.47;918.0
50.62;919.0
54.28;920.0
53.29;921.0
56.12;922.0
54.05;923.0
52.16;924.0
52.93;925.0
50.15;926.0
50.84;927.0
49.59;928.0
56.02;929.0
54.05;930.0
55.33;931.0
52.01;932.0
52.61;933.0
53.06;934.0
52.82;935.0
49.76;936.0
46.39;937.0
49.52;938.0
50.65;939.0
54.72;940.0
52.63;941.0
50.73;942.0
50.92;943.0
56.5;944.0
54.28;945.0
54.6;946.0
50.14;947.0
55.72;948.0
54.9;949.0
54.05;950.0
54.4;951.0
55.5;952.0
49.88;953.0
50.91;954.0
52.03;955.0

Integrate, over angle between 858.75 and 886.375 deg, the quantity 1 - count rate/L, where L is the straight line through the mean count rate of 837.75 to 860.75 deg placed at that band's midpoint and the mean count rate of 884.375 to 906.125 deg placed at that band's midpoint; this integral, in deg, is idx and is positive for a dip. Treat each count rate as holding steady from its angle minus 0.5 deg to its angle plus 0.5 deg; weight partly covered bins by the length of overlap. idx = 2.66 deg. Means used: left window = 56.3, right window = 53.5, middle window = 49.6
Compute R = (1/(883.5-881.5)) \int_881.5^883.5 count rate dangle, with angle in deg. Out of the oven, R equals 53.1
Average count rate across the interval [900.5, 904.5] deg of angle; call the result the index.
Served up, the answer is 51.1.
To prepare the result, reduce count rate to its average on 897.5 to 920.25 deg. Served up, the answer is 51.9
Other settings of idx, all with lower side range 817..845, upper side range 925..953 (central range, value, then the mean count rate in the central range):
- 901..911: 0.3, 51.9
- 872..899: 0.8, 52.4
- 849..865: 0.6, 53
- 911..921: 0.2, 52.1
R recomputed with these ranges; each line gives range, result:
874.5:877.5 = 48.4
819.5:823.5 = 57.6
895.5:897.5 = 53.2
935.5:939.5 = 49.1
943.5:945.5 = 55.4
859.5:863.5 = 50.8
